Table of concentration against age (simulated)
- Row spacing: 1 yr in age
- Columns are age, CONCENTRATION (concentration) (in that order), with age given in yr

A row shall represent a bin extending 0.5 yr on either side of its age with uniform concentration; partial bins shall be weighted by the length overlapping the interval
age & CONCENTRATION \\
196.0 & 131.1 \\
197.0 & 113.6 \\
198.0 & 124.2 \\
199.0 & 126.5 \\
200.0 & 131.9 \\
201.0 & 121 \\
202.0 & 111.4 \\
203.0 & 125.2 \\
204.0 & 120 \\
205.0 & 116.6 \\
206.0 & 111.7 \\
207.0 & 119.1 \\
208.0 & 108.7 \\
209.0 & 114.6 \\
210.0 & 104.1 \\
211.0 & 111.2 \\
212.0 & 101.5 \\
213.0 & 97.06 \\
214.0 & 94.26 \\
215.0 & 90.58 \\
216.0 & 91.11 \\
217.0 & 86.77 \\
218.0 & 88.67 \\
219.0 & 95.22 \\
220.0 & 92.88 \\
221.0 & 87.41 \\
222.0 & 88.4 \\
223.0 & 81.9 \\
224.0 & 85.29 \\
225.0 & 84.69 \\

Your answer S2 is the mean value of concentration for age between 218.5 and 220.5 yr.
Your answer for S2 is 94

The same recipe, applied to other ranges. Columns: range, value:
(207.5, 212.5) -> 108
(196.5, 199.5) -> 121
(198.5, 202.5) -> 123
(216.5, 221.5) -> 90.2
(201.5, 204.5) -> 119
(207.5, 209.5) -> 112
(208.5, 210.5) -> 109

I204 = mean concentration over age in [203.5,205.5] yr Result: 118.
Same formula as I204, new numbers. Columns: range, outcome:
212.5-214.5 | 95.7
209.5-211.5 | 108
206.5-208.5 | 114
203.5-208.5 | 115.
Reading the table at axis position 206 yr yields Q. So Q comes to 111.7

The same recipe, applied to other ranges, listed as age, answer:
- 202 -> 111.4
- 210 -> 104.1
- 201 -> 121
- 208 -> 108.7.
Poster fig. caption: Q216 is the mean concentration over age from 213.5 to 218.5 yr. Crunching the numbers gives 90.3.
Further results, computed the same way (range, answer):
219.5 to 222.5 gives 89.6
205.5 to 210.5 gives 112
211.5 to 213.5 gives 99.3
